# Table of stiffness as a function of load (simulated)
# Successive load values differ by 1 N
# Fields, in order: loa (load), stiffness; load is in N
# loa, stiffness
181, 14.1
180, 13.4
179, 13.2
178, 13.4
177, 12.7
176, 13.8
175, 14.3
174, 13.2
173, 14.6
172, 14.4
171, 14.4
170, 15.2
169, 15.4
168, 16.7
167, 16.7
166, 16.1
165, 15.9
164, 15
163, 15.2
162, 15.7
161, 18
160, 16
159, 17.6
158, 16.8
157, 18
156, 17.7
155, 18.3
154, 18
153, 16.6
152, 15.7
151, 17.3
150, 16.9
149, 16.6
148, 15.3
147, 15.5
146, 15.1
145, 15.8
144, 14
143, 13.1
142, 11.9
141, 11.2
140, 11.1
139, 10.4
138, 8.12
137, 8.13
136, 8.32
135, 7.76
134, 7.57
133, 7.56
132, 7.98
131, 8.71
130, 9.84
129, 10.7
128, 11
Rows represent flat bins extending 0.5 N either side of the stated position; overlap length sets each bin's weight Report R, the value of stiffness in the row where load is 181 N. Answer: 14.1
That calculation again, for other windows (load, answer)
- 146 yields 15.1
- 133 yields 7.56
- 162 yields 15.7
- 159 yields 17.6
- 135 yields 7.76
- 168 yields 16.7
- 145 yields 15.8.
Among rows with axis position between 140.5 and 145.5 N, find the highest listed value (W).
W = 15.8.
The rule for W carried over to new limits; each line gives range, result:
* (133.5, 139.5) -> 10.4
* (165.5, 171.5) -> 16.7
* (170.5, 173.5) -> 14.6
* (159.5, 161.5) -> 18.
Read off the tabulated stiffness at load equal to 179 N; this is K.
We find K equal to 13.2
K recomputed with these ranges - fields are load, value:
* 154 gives 18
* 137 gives 8.13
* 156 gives 17.7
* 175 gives 14.3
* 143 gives 13.1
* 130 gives 9.84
